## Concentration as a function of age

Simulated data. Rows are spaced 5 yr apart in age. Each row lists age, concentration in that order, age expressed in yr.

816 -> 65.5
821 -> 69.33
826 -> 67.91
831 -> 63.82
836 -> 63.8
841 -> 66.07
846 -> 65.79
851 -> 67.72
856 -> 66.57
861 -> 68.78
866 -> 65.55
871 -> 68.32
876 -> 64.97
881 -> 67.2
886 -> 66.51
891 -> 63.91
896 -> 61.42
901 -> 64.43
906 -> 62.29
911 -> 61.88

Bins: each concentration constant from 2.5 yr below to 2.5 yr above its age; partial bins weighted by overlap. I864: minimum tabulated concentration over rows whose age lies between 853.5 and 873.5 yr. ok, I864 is 65.55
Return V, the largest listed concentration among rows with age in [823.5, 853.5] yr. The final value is 67.91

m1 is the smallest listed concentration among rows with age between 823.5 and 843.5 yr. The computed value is 63.8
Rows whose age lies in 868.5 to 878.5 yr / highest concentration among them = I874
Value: 68.32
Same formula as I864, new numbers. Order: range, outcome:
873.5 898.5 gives 61.42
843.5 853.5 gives 65.79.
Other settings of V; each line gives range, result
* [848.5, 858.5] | 67.72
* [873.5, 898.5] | 67.2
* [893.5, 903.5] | 64.43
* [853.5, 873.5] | 68.78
